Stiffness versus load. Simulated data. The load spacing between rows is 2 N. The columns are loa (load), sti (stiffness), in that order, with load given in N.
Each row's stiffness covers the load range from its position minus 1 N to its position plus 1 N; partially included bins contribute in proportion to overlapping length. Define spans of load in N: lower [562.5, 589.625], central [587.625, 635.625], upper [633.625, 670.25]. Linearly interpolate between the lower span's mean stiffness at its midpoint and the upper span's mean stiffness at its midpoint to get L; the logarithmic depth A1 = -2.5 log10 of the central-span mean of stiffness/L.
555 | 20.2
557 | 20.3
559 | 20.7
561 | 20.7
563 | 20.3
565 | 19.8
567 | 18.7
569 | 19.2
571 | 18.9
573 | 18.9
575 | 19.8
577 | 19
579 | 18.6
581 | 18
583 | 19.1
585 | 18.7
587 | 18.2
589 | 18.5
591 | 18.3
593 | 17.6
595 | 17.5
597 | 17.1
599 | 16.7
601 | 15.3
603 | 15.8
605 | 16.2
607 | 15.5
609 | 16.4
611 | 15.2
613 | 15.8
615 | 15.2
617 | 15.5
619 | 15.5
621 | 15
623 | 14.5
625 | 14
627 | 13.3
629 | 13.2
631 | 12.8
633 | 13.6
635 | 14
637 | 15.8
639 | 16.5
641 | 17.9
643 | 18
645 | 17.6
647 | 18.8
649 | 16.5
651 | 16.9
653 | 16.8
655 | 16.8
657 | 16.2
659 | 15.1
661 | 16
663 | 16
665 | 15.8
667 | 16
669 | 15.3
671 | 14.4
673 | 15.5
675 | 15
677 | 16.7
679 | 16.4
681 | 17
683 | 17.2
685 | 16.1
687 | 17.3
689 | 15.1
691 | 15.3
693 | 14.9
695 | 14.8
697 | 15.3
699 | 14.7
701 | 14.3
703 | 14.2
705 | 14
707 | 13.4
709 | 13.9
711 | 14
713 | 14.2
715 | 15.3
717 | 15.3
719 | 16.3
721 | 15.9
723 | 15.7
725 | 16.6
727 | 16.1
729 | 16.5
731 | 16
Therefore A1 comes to 0.15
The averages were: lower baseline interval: 19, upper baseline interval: 16.4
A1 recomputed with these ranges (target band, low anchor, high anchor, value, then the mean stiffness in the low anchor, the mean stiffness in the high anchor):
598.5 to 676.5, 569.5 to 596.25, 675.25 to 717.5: 0.08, 18.5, 15.2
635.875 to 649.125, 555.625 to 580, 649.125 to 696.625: -0.02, 19.6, 15.9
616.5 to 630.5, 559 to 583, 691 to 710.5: 0.21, 19.3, 14.4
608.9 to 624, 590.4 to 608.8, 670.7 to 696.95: 0.08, 16.6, 15.8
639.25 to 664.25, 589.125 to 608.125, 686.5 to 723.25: -0.07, 16.7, 14.9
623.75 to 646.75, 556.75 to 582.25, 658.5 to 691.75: 0.13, 19.4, 15.9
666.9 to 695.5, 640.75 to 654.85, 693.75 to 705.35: -0.02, 17.4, 14.6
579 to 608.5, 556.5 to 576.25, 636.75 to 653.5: 0.09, 19.7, 17.3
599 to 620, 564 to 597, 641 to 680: 0.14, 18.6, 16.3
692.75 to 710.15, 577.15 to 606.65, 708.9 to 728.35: 0.10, 17.5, 15.4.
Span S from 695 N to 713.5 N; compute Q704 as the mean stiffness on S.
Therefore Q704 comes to 14.3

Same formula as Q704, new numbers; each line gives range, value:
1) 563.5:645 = 16.7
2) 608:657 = 15.7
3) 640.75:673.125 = 16.4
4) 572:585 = 18.9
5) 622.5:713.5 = 15.5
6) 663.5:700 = 15.7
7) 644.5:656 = 17.2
